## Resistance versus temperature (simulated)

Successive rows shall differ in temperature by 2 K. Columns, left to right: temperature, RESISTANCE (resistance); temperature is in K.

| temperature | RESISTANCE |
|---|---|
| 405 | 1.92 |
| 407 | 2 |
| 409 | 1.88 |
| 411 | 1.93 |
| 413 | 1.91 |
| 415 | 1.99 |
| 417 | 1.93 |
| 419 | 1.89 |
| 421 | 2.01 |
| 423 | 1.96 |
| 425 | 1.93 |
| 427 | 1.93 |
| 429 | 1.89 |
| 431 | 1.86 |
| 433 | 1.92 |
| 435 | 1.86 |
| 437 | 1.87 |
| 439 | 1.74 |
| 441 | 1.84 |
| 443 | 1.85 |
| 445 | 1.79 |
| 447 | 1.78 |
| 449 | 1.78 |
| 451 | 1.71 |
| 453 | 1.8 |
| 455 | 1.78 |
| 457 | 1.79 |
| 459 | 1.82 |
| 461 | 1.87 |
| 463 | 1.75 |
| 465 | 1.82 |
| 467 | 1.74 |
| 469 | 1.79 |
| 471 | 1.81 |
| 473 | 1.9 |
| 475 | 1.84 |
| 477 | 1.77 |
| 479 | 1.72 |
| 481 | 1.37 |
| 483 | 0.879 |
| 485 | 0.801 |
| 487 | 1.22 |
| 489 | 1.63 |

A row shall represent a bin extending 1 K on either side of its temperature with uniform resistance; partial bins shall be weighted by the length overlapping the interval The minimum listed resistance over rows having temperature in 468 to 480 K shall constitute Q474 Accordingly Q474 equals 1.72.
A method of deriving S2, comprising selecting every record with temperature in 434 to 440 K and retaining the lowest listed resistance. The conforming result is 1.74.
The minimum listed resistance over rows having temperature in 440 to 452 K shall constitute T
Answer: 1.71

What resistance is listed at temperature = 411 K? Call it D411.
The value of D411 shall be 1.93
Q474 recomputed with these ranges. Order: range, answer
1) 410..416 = 1.91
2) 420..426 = 1.93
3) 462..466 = 1.75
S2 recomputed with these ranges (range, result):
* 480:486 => 0.801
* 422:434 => 1.86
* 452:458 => 1.78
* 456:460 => 1.79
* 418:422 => 1.89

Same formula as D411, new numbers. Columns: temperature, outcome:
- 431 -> 1.86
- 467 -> 1.74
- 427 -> 1.93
